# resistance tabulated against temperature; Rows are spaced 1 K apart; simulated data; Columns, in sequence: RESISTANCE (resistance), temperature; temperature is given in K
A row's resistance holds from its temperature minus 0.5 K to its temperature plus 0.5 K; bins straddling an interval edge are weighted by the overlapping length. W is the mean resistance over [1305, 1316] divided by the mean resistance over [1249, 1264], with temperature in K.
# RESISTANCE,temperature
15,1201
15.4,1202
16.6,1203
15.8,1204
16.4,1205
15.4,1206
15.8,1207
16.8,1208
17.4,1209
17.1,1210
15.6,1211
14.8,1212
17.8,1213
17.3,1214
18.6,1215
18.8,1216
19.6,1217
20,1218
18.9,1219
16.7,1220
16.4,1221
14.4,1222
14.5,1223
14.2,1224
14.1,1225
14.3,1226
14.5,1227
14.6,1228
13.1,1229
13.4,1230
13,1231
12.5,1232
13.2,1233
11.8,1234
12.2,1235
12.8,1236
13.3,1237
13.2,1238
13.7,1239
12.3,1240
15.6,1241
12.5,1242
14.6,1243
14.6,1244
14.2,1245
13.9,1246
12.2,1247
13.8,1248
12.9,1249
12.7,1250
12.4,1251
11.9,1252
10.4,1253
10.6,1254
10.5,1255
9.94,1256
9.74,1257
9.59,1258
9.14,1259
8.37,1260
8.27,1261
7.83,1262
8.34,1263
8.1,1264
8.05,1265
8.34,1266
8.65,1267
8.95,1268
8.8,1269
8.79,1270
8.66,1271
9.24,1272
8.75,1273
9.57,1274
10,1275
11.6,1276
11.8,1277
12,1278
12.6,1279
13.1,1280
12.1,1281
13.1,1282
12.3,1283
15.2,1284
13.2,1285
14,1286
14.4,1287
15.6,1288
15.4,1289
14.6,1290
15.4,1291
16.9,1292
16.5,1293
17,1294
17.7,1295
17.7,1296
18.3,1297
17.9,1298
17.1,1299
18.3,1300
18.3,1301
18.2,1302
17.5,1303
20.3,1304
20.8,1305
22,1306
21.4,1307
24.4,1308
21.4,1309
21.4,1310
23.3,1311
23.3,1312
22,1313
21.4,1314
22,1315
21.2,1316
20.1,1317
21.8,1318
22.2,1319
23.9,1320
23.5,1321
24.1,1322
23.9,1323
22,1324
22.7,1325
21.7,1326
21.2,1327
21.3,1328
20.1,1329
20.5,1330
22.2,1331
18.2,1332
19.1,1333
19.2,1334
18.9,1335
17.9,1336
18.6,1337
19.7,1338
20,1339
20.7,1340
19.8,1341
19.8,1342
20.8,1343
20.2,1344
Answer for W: 2.2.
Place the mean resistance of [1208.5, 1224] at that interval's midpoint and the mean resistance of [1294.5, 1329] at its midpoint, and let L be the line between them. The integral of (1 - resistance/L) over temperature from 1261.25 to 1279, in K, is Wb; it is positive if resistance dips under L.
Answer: 9.2 K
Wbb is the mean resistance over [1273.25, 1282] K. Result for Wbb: 11.6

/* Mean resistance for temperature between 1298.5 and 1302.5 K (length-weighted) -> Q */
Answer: 18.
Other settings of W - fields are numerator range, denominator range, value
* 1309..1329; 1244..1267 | 2.10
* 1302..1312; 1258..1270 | 2.51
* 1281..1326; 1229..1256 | 1.49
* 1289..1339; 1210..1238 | 1.32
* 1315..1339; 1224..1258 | 1.64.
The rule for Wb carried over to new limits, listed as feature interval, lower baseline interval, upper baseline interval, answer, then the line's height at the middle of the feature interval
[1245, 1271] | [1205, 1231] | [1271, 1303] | 8.6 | 15.1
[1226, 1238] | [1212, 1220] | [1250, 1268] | 1.5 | 15.1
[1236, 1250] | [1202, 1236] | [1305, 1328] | 3.0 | 17.2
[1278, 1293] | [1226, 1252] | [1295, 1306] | 2.7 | 17.3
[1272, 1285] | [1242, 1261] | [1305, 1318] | 3.6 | 16.3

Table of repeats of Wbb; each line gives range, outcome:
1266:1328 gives 17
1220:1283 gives 11.8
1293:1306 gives 18.3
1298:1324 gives 21.3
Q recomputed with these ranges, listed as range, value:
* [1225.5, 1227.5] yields 14.4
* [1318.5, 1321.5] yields 23.2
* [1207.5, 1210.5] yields 17.1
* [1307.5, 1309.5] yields 22.9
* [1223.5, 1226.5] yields 14.2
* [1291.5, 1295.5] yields 17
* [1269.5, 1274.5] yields 9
